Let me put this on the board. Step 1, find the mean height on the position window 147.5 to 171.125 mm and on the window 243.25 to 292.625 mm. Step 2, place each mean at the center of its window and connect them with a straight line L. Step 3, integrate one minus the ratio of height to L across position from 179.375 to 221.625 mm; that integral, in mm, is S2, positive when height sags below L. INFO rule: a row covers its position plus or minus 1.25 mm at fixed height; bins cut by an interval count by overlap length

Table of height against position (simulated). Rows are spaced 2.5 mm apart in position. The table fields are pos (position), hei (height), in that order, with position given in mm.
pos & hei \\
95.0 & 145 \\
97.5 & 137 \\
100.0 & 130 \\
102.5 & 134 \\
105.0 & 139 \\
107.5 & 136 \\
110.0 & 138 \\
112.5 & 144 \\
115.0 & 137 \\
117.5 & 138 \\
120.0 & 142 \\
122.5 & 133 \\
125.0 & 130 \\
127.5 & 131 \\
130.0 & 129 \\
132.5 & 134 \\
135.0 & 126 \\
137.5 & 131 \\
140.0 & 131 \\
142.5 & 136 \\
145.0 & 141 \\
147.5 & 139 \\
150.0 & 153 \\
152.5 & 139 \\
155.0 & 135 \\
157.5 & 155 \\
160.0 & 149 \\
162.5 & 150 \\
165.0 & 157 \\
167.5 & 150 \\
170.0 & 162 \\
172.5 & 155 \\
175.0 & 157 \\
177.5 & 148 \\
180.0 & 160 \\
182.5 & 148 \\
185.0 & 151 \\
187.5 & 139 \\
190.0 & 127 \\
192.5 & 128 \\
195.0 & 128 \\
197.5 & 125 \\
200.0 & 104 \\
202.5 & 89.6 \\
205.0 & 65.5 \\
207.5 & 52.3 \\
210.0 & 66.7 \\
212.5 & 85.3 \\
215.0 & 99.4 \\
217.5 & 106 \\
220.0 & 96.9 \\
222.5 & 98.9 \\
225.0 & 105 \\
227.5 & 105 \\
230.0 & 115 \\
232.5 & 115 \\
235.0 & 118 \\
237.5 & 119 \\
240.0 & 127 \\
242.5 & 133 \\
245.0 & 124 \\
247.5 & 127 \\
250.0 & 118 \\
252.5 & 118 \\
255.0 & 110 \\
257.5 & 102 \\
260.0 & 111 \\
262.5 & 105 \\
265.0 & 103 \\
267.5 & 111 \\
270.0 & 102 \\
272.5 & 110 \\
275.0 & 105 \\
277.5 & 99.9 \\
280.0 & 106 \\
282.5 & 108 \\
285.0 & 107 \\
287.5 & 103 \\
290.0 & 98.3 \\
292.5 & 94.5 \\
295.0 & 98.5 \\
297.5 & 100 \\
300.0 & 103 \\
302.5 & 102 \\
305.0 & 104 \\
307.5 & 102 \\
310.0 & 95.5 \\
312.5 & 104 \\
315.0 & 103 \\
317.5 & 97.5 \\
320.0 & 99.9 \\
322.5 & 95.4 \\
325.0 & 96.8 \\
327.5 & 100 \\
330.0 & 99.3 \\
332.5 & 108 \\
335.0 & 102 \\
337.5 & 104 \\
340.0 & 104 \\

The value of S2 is 7.99 mm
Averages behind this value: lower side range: 149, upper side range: 109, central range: 109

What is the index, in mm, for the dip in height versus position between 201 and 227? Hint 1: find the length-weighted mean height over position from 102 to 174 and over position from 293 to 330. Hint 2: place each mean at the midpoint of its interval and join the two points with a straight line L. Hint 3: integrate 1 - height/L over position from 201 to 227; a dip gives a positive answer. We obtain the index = 7.5 mm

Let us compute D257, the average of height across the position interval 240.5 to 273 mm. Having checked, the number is 114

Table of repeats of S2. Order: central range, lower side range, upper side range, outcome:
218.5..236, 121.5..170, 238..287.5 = 1.86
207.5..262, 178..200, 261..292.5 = 4.98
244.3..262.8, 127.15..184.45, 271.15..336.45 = 0.27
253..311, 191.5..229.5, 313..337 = -2.64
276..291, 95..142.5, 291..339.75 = 0.32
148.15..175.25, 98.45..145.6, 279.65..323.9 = -4.99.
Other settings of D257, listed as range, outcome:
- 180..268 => 111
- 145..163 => 145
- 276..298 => 102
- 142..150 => 141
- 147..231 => 125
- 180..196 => 139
